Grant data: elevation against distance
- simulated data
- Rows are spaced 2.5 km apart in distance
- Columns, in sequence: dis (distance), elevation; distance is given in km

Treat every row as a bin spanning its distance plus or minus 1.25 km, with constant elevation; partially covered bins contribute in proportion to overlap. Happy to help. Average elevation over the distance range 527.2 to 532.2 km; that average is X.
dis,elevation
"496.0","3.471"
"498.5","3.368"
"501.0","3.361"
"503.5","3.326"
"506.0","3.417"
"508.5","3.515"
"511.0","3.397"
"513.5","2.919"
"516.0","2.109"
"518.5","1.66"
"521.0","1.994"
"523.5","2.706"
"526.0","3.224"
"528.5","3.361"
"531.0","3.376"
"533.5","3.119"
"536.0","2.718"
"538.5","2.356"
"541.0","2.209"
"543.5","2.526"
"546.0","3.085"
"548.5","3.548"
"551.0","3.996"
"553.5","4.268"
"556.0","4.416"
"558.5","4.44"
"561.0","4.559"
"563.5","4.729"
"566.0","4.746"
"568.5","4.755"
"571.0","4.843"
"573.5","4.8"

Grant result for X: 3.37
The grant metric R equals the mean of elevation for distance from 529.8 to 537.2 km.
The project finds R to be 3.07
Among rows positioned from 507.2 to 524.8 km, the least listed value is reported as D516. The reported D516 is 1.66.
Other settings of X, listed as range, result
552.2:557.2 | 4.34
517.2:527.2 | 2.39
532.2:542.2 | 2.61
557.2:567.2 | 4.62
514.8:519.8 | 1.88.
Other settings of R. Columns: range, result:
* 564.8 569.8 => 4.75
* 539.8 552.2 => 3.07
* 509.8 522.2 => 2.41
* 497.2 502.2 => 3.37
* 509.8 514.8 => 3.15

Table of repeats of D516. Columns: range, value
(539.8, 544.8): 2.209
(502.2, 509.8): 3.326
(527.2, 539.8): 2.356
